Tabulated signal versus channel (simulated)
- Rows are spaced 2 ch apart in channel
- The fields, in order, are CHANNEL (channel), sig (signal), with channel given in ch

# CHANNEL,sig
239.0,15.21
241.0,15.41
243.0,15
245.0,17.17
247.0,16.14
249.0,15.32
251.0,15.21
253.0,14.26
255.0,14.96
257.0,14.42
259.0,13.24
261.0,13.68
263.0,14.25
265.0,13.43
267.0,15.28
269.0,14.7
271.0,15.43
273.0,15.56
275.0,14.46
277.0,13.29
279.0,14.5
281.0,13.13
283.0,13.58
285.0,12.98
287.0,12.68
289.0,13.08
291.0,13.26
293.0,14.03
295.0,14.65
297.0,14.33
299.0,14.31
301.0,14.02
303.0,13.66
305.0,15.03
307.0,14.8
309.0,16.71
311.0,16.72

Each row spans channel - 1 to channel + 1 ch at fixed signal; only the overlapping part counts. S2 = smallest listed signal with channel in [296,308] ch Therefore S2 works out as 13.66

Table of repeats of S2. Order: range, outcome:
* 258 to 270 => 13.24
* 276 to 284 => 13.13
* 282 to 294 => 12.68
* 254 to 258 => 14.42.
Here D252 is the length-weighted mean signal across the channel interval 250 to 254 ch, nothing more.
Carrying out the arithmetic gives 14.7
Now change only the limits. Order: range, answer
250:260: 14.4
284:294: 13.2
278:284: 13.7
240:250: 15.8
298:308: 14.4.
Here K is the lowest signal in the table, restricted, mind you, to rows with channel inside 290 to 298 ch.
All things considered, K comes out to 13.26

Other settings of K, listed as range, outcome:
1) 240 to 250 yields 15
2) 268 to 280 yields 13.29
